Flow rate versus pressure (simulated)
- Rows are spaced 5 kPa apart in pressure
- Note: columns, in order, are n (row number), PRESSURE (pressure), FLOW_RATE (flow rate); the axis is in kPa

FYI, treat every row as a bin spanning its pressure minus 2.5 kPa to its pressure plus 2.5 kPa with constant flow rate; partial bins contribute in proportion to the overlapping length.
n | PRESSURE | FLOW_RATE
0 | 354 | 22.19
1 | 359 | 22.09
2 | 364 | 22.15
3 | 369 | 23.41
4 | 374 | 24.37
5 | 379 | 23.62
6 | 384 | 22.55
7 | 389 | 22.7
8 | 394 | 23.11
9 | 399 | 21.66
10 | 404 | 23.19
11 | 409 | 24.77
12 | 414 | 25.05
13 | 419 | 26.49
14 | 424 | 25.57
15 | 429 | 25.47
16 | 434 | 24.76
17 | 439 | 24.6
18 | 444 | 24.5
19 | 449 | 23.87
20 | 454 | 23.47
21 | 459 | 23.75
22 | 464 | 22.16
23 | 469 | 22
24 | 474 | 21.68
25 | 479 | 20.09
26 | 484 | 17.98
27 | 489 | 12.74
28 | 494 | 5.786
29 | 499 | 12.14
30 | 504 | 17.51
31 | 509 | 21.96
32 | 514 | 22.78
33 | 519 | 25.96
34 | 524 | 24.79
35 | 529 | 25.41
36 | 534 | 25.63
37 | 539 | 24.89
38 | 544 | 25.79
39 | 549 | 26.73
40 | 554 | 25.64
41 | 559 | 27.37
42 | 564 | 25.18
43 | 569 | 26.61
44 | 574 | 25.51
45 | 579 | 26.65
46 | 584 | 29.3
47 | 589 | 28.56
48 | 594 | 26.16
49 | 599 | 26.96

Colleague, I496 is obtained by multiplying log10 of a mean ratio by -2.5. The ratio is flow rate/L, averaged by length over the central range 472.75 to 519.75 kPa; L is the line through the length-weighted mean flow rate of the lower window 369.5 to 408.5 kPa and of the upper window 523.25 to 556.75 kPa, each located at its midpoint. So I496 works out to 0.386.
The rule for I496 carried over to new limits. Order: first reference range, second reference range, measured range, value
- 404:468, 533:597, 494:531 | 0.25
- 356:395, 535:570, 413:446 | -0.06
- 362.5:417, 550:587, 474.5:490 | 0.36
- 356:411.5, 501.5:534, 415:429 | -0.12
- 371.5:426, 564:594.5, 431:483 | 0.09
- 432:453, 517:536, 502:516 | 0.21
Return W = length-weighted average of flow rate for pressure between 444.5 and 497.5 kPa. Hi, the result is 19.4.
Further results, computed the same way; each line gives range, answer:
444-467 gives 23.4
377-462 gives 24.1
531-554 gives 25.7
